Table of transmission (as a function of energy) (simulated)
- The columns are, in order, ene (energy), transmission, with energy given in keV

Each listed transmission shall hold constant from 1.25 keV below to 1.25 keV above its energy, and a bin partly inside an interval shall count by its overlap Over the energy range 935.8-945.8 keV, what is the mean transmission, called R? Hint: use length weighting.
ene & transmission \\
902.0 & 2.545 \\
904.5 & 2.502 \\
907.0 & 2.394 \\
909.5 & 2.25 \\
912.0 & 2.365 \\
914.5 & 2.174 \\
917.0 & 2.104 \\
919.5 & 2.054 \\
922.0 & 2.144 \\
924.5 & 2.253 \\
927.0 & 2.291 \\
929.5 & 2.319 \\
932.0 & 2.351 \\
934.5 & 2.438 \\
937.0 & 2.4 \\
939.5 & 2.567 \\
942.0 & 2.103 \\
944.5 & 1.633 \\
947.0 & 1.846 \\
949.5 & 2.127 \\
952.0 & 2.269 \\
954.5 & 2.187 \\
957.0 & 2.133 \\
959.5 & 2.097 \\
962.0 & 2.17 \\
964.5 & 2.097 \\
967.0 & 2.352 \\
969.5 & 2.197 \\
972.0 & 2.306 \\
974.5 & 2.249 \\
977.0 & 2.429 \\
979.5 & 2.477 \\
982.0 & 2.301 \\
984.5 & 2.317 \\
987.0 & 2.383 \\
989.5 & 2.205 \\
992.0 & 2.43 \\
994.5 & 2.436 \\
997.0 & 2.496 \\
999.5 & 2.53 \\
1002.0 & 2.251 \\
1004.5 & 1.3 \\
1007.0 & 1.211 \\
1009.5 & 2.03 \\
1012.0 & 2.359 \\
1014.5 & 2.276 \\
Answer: 2.17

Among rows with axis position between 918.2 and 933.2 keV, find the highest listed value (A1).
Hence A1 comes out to 2.351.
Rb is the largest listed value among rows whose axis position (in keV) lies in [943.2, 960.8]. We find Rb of 2.269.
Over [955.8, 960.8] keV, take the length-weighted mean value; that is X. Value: 2.12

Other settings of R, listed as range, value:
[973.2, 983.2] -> 2.36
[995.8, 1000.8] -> 2.51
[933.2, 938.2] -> 2.42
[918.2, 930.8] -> 2.21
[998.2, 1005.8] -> 2.02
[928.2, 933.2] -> 2.33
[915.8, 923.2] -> 2.1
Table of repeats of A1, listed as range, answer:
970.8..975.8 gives 2.306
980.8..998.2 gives 2.496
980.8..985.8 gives 2.317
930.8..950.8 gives 2.567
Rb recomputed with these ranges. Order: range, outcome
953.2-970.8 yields 2.352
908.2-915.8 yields 2.365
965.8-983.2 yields 2.477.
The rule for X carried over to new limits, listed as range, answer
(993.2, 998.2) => 2.47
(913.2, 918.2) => 2.14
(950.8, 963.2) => 2.17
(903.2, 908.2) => 2.45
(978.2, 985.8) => 2.37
